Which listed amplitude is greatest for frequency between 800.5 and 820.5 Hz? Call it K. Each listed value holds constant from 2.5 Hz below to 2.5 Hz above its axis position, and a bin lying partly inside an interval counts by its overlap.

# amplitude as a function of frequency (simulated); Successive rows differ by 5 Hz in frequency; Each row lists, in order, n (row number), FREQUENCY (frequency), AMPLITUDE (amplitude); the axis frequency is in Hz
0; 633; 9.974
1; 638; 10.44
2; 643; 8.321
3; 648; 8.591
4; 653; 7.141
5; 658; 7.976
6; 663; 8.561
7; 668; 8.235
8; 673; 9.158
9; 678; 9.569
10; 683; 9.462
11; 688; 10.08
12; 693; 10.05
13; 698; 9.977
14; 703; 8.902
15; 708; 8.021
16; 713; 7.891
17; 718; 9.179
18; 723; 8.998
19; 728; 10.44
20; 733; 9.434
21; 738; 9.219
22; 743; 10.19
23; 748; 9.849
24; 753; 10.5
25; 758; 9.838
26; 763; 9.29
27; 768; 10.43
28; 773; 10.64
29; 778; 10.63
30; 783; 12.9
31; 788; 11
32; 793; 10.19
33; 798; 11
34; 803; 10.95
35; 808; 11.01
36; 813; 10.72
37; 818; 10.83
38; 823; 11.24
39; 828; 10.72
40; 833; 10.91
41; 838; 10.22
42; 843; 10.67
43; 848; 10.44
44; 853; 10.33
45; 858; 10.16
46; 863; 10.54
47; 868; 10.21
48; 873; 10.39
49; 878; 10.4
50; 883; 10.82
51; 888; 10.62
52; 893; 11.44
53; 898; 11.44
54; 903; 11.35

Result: 11.01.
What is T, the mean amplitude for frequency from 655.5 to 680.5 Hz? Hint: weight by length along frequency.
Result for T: 8.7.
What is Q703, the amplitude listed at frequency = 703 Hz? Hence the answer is 8.902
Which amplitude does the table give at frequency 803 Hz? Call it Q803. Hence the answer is 10.95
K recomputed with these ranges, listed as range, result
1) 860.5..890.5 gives 10.82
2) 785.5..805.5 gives 11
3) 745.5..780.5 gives 10.64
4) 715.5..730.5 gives 10.44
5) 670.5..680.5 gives 9.569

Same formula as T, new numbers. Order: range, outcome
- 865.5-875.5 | 10.3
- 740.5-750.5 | 10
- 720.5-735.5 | 9.62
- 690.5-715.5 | 8.97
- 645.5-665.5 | 8.07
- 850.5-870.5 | 10.3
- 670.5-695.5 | 9.66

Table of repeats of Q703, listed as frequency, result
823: 11.24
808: 11.01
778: 10.63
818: 10.83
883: 10.82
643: 8.321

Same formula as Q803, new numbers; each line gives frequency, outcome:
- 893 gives 11.44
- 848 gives 10.44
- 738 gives 9.219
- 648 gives 8.591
